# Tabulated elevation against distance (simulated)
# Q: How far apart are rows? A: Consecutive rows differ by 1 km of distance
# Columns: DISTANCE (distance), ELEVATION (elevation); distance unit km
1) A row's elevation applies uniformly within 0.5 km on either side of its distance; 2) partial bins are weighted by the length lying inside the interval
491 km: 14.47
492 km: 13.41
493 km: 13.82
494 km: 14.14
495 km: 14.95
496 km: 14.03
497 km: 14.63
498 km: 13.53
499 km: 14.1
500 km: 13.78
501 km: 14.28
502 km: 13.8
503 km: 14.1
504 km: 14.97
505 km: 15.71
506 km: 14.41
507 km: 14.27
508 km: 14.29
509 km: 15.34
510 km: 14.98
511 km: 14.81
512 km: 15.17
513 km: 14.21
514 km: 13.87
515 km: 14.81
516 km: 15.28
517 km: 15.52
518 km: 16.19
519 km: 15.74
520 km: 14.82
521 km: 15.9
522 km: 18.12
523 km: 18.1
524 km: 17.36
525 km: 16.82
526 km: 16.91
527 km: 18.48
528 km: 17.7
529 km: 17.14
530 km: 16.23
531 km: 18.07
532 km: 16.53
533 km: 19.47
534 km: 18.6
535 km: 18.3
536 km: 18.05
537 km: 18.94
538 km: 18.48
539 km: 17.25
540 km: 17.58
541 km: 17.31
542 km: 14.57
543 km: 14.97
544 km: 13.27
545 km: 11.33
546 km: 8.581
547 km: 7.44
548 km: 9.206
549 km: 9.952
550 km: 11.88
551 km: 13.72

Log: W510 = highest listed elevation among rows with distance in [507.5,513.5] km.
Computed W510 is 15.34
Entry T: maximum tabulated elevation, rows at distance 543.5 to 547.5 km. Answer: 13.27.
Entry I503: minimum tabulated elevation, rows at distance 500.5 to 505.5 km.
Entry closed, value 13.8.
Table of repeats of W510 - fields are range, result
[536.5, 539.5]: 18.94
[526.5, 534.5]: 19.47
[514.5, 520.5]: 16.19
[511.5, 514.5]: 15.17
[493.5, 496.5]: 14.95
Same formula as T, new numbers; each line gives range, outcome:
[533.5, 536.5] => 18.6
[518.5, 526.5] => 18.12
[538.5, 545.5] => 17.58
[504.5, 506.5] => 15.71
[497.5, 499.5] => 14.1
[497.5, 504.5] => 14.97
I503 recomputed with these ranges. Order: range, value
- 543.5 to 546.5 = 8.581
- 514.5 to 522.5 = 14.81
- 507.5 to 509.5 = 14.29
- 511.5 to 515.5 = 13.87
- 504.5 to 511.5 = 14.27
